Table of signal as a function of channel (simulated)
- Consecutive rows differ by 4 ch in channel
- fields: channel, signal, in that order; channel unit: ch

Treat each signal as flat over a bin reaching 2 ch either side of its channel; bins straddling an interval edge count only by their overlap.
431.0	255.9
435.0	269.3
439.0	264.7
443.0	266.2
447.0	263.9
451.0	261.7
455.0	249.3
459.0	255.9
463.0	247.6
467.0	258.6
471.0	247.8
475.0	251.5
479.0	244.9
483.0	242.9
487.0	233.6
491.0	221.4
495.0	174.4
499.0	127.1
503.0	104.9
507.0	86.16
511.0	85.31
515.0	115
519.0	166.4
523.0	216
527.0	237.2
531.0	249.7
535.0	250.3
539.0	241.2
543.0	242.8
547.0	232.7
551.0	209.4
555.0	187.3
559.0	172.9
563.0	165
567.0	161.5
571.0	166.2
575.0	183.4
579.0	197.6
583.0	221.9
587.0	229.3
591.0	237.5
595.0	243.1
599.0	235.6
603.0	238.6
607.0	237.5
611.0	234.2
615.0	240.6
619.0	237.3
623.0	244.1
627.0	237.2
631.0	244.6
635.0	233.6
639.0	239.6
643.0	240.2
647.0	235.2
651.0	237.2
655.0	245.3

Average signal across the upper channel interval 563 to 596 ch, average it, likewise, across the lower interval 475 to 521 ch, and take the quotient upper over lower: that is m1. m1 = 1.20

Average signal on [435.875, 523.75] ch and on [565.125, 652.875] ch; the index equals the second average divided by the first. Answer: 1.08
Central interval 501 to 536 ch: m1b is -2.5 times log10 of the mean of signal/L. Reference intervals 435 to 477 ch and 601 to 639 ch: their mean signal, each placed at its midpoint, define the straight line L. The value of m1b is 0.45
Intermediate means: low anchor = 257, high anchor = 239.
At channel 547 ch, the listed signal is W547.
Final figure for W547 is 232.7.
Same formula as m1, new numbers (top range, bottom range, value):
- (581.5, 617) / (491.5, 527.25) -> 1.63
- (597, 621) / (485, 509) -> 1.50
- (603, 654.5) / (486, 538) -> 1.37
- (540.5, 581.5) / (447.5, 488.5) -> 0.77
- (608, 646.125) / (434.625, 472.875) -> 0.93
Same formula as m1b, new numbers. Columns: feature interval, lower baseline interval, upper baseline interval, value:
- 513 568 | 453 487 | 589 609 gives 0.190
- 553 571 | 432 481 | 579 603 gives 0.352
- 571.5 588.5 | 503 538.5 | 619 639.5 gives 0.034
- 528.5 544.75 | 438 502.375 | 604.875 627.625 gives -0.041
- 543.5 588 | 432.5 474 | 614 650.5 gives 0.257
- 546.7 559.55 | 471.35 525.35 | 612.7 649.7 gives 0.017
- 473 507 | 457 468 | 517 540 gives 0.249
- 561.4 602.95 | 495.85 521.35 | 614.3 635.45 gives -0.053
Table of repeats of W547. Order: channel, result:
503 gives 104.9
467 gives 258.6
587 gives 229.3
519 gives 166.4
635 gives 233.6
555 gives 187.3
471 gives 247.8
